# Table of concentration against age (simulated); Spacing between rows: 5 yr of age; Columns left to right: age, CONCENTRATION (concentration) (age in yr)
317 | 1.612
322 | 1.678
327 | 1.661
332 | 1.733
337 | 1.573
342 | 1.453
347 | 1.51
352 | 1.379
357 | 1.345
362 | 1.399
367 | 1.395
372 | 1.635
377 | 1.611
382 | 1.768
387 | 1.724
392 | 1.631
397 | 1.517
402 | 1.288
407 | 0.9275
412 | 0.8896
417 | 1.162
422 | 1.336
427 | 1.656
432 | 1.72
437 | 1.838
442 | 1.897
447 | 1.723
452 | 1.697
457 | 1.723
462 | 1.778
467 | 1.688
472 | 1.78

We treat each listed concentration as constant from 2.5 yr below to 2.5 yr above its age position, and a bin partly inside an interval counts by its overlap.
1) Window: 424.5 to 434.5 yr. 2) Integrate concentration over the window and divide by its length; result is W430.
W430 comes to 1.69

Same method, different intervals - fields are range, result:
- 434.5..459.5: 1.78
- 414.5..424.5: 1.25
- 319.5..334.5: 1.69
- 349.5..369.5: 1.38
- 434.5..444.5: 1.87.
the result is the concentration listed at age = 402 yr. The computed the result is 1.288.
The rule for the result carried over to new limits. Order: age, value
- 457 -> 1.723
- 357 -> 1.345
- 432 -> 1.72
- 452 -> 1.697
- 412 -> 0.8896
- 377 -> 1.611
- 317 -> 1.612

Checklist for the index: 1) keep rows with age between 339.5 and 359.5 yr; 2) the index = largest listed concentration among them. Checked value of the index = 1.51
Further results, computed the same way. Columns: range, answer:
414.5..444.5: 1.897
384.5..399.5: 1.724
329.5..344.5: 1.733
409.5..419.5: 1.162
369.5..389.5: 1.768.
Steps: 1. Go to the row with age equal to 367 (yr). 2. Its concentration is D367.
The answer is 1.395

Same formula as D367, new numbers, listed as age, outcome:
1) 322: 1.678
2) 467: 1.688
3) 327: 1.661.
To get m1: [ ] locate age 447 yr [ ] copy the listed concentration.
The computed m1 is 1.723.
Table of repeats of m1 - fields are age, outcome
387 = 1.724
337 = 1.573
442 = 1.897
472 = 1.78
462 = 1.778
